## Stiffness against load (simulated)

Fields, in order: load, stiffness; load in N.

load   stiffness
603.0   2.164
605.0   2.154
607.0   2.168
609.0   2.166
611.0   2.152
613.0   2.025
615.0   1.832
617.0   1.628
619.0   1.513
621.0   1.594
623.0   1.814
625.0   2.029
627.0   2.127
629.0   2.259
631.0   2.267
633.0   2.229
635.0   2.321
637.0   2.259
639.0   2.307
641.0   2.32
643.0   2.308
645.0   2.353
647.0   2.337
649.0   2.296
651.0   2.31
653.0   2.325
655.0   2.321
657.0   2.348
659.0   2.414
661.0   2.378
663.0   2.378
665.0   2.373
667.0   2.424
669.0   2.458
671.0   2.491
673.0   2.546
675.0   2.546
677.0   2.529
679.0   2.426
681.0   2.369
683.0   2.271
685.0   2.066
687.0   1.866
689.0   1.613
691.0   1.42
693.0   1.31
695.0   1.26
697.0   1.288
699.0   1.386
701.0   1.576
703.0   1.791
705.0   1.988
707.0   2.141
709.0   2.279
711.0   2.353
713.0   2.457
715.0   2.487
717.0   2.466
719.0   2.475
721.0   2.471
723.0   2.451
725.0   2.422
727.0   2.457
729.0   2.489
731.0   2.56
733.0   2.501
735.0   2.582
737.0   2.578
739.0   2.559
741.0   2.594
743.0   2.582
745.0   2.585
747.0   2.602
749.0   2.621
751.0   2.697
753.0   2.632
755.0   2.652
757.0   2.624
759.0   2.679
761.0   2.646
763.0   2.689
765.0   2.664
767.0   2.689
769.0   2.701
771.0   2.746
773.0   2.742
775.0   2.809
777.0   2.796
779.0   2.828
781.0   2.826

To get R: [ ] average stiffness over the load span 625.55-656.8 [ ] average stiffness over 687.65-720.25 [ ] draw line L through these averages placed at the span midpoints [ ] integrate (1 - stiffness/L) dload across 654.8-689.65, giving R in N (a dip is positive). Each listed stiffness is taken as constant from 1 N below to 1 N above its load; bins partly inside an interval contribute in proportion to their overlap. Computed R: -3.9 N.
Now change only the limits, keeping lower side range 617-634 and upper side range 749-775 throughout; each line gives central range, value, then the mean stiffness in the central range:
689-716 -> 6.3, 1.82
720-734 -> 0.1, 2.48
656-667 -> -1.2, 2.38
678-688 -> 0.3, 2.2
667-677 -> -1.4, 2.5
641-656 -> -1.7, 2.32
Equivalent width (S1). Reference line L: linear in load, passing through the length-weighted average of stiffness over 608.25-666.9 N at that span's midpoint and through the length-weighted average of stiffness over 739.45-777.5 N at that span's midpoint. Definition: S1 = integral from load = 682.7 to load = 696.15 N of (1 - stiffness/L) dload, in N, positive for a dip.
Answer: 4.1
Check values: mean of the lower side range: 2.18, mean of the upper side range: 2.67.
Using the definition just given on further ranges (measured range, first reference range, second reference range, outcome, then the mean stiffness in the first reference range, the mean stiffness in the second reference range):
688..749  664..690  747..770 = 7.34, 2.31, 2.66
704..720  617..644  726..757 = 0.78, 2.09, 2.58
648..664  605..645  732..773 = -0.96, 2.08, 2.63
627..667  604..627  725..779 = -4.42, 1.93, 2.63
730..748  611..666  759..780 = 0.19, 2.17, 2.73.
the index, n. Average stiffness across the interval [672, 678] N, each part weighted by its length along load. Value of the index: 2.54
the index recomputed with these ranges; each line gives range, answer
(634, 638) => 2.29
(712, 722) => 2.47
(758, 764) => 2.67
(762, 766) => 2.68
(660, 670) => 2.4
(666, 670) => 2.44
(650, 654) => 2.32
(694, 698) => 1.27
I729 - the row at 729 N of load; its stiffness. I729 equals 2.489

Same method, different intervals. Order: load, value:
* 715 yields 2.487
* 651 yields 2.31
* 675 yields 2.546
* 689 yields 1.613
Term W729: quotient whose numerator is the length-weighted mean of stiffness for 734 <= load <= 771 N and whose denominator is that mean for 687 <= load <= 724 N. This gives 1.3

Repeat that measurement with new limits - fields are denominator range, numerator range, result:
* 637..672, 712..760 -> 1.08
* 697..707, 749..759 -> 1.57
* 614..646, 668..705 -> 0.94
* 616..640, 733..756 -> 1.28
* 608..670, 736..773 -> 1.21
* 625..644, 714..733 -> 1.10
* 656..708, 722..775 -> 1.26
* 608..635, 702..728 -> 1.17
